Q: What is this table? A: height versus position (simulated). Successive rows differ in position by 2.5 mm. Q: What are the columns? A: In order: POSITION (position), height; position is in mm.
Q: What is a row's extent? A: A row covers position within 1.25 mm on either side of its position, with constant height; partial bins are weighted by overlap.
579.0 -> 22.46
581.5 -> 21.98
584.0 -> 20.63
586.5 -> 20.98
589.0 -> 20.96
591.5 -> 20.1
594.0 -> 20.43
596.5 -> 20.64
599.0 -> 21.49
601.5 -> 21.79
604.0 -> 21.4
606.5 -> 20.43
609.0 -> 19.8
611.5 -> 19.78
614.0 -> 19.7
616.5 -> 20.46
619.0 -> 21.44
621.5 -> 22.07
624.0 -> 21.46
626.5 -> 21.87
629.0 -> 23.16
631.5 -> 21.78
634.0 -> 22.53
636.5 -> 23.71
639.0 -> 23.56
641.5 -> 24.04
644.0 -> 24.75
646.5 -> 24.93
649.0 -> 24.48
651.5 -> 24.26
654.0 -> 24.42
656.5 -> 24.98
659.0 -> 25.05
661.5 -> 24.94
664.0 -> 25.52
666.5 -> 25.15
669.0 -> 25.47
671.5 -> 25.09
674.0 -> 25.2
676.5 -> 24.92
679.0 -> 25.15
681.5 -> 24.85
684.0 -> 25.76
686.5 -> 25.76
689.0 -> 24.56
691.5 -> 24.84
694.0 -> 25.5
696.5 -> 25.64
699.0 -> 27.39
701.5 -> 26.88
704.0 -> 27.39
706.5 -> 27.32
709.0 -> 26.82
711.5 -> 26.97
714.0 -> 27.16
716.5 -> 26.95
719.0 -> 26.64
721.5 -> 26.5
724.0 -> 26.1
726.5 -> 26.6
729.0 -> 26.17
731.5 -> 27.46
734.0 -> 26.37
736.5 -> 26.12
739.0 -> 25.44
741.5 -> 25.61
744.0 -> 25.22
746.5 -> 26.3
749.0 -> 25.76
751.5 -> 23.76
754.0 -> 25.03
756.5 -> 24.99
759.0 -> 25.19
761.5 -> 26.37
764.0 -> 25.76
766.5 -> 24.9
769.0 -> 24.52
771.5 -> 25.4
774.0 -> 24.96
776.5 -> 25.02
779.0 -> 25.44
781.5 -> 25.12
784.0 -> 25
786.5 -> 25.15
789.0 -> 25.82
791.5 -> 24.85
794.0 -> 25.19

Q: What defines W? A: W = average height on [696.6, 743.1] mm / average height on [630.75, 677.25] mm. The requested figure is 1.1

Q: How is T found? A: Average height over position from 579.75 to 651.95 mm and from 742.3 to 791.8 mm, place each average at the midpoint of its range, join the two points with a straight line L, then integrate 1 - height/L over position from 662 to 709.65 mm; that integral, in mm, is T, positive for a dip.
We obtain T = -4.7 mm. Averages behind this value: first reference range 21.9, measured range 25.7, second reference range 25.2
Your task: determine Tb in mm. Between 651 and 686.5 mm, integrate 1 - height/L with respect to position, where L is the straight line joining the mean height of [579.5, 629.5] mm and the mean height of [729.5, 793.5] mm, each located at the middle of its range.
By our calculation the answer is -3.5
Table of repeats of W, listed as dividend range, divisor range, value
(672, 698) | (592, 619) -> 1.22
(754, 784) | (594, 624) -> 1.21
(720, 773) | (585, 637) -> 1.21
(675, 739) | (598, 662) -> 1.16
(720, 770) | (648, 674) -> 1.03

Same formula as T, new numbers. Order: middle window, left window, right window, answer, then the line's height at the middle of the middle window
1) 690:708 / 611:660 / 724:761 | -1.3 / 24.6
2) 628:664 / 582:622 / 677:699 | -1.5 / 23.1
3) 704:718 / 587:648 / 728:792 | -1.7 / 24.2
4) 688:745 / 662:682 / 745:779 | -2.6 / 25.2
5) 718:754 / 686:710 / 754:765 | -0.3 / 25.8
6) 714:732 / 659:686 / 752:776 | -1.0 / 25.2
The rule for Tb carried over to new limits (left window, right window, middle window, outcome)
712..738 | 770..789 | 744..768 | 0.4 mm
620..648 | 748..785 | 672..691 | -1.1 mm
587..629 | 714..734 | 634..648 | -0.9 mm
